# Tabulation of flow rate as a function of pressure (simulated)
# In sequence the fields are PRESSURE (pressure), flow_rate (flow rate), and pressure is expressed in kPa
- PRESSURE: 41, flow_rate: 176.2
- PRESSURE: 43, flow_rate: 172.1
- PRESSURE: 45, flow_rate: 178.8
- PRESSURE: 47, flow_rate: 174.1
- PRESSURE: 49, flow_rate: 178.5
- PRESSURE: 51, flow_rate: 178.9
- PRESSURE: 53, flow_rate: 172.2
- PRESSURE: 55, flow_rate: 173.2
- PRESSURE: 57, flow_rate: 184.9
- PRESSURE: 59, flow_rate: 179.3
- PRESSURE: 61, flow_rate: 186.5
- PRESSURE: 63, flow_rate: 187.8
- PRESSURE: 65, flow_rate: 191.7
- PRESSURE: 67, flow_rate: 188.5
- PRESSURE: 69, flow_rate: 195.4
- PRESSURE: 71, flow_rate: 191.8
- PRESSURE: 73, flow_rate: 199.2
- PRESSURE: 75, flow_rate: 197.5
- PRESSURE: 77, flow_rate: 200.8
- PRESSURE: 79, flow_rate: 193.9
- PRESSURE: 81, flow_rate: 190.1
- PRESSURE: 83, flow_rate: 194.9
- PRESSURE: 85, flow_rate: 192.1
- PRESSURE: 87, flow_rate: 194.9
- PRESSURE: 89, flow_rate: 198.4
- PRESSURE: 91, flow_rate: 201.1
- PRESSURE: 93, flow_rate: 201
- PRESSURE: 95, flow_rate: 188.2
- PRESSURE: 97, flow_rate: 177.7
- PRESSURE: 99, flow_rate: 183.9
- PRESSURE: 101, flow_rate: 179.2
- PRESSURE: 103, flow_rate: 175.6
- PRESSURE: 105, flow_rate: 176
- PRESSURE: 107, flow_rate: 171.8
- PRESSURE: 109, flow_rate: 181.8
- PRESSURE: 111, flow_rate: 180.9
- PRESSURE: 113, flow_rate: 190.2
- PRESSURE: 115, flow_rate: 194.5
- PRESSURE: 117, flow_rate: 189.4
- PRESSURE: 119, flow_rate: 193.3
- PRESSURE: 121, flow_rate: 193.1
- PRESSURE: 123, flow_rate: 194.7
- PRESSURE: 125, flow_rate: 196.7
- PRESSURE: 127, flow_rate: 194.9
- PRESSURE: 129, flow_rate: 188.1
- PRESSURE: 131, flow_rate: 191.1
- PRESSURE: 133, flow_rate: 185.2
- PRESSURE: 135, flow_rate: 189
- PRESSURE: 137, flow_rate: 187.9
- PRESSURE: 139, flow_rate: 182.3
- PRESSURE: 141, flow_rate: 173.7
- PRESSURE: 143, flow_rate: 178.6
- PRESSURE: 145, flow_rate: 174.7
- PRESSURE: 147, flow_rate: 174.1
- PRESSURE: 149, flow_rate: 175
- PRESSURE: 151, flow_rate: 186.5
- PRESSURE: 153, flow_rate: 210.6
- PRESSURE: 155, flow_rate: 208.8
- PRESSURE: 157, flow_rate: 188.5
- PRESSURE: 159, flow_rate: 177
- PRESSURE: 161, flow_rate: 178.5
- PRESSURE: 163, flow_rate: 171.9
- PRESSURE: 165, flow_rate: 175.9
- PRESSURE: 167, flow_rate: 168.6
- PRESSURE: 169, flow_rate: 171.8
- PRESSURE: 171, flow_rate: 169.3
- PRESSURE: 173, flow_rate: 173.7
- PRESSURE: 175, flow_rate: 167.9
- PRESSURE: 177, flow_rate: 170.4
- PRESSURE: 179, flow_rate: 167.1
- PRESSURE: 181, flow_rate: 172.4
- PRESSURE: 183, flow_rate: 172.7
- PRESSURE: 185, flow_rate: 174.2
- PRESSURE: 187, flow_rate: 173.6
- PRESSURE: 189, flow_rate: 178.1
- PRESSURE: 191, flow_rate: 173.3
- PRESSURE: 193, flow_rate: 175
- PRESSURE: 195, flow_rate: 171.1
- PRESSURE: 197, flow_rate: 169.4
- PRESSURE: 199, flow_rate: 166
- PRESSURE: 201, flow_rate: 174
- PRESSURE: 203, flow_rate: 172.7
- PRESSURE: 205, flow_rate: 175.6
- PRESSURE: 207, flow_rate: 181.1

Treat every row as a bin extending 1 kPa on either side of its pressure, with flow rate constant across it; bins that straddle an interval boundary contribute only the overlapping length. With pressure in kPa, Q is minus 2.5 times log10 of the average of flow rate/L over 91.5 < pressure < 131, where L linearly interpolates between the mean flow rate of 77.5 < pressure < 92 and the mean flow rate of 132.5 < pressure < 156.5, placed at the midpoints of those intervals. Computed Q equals 0.02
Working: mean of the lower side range 195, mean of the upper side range 186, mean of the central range 187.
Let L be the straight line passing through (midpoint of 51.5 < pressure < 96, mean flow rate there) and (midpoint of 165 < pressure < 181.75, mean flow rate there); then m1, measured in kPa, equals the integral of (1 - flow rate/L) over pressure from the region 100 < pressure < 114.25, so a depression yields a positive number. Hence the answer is 0.3 kPa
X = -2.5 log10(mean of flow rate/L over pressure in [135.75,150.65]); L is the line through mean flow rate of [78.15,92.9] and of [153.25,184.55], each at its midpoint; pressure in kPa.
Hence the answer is 0.02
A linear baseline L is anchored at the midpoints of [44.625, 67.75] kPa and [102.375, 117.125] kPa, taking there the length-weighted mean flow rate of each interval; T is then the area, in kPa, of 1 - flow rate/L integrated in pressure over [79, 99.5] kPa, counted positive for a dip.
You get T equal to -1.2 kPa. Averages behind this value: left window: 181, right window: 182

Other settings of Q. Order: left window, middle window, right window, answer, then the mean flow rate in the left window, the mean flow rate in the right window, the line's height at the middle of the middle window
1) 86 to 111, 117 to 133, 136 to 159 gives -0.04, 186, 185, 185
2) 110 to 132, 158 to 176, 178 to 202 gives 0.04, 192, 172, 179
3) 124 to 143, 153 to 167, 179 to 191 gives -0.02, 187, 174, 180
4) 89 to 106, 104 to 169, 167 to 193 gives -0.03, 186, 172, 179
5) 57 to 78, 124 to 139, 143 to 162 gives -0.02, 192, 186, 187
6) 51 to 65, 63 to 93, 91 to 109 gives -0.07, 181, 183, 182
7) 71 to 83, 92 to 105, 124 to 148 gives 0.05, 196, 185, 192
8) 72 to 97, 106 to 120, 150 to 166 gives 0.04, 195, 187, 192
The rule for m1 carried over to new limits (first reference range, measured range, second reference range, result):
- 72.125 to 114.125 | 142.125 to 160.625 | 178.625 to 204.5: -0.7 kPa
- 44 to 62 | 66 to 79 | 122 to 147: -1.1 kPa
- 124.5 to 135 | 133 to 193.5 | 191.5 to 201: 0.9 kPa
